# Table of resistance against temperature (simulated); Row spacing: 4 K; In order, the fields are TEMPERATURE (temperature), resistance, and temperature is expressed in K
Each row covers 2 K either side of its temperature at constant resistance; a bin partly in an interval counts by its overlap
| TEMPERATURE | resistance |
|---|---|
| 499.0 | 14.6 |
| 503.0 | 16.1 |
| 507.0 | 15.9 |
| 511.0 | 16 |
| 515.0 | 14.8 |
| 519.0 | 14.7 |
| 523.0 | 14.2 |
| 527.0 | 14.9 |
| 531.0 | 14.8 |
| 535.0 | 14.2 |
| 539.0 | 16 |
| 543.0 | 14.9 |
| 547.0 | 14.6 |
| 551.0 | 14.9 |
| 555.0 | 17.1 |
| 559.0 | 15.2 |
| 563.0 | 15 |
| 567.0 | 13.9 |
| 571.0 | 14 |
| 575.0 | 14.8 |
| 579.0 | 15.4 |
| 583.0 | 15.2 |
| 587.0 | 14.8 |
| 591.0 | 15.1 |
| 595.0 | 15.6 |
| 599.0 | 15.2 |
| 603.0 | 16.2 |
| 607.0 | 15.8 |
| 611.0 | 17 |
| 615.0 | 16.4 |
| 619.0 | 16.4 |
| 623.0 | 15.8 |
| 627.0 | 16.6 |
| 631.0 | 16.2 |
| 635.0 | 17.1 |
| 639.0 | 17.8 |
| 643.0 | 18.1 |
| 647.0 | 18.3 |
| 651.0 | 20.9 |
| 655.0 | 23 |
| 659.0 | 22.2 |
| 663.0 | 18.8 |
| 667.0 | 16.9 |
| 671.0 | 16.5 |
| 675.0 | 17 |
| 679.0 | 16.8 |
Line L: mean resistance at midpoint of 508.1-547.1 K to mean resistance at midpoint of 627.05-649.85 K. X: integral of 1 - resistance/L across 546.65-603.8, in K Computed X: 3.3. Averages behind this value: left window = 14.9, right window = 17.5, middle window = 15.1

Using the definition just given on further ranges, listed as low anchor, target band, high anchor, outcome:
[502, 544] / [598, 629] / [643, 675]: 2.9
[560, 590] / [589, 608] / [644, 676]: 0.5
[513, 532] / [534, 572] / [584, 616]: 0.1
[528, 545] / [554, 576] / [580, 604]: 0.3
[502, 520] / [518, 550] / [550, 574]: 1.0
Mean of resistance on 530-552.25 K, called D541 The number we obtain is 14.9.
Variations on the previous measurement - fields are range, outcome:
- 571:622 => 15.6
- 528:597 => 15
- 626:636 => 16.6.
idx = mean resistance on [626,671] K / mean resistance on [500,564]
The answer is 1.2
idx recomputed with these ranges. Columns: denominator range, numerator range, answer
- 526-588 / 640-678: 1.27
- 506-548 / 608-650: 1.14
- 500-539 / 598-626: 1.07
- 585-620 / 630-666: 1.21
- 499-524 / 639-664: 1.31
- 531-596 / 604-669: 1.19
